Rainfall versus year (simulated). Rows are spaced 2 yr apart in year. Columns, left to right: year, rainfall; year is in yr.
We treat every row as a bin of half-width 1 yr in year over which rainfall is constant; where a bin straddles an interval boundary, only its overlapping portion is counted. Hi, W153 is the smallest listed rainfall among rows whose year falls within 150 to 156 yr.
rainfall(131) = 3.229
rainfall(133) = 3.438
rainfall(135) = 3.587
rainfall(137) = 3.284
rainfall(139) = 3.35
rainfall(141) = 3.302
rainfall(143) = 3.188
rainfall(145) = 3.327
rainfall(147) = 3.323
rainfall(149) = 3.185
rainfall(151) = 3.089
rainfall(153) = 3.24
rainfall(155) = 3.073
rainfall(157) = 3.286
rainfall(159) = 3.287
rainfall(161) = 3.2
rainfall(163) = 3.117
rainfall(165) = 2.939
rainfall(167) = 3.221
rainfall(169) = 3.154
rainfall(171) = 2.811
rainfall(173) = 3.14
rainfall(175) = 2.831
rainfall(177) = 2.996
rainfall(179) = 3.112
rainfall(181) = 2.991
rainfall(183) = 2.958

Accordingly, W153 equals 3.073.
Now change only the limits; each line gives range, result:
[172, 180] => 2.831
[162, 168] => 2.939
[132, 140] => 3.284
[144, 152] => 3.089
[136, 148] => 3.188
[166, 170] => 3.154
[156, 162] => 3.2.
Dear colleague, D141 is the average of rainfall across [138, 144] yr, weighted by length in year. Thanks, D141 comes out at 3.28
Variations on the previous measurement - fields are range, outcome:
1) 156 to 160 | 3.29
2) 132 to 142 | 3.39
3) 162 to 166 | 3.03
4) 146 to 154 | 3.21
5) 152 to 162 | 3.22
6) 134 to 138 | 3.44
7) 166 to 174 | 3.08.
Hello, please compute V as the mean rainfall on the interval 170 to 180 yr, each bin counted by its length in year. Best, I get 2.98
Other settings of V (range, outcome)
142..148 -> 3.28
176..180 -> 3.05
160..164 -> 3.16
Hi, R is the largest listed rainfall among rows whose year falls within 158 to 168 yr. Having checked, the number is 3.287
